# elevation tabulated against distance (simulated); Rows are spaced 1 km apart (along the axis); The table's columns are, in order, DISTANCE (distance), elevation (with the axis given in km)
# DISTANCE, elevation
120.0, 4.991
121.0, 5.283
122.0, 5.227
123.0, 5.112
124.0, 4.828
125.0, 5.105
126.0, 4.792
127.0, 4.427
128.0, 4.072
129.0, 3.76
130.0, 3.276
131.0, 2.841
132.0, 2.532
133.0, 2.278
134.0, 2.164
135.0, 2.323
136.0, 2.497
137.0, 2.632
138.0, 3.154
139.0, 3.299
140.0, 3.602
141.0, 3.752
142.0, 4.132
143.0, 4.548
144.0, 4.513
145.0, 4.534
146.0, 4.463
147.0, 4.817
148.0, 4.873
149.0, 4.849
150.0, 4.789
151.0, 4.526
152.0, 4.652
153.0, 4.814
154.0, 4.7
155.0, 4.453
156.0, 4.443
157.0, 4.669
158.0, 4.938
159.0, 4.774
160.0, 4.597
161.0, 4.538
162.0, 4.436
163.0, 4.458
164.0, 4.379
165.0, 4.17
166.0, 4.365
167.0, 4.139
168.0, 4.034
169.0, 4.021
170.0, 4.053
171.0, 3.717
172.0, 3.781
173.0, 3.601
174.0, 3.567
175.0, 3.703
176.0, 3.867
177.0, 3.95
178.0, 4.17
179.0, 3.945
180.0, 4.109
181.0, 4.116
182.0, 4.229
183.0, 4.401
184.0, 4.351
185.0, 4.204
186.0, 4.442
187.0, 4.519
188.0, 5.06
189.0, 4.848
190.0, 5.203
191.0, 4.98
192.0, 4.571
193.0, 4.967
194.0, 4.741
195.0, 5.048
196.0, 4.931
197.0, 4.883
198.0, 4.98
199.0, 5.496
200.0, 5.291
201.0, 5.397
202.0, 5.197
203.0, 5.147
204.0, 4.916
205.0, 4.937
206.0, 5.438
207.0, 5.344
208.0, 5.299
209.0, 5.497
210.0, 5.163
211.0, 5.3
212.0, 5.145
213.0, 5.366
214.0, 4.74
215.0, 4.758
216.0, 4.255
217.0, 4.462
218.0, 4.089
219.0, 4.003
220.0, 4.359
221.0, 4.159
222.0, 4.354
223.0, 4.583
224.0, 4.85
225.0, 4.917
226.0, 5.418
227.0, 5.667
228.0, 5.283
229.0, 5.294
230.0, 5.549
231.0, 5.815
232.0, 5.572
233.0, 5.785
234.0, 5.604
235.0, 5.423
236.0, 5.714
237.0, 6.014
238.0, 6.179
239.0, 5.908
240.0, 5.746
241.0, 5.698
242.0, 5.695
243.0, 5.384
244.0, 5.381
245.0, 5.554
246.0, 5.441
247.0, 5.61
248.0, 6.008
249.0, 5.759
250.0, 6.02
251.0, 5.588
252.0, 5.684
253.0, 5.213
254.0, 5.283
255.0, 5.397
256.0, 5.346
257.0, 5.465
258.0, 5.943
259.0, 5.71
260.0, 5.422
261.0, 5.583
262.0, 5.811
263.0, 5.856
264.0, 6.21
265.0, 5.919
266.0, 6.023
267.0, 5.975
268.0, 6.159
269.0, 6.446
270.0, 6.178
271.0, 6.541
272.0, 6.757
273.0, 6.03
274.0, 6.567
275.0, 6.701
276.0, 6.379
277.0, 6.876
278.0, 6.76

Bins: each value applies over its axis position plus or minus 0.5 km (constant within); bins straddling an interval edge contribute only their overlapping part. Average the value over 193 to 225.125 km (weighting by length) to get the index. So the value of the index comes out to 4.91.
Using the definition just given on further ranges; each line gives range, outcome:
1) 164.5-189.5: 4.13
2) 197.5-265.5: 5.34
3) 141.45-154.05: 4.63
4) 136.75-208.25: 4.48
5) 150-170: 4.48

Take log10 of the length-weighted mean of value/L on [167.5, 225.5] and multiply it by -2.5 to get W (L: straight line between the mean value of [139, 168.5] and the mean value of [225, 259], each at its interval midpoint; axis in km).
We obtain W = 0.09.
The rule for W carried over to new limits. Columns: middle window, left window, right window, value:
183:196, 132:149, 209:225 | -0.11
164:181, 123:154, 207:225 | 0.08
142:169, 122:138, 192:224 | -0.14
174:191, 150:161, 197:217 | 0.14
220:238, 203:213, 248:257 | 0.02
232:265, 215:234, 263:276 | -0.01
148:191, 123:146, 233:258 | -0.03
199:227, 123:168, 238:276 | 0.05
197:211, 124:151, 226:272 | -0.06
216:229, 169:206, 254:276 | 0.11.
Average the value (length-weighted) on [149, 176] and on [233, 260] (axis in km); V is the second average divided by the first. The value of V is 1.31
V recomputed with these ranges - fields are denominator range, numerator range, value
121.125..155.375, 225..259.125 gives 1.39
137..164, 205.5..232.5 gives 1.13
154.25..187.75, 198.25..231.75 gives 1.19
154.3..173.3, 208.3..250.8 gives 1.23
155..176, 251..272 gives 1.38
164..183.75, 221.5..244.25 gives 1.36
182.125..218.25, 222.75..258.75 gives 1.13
